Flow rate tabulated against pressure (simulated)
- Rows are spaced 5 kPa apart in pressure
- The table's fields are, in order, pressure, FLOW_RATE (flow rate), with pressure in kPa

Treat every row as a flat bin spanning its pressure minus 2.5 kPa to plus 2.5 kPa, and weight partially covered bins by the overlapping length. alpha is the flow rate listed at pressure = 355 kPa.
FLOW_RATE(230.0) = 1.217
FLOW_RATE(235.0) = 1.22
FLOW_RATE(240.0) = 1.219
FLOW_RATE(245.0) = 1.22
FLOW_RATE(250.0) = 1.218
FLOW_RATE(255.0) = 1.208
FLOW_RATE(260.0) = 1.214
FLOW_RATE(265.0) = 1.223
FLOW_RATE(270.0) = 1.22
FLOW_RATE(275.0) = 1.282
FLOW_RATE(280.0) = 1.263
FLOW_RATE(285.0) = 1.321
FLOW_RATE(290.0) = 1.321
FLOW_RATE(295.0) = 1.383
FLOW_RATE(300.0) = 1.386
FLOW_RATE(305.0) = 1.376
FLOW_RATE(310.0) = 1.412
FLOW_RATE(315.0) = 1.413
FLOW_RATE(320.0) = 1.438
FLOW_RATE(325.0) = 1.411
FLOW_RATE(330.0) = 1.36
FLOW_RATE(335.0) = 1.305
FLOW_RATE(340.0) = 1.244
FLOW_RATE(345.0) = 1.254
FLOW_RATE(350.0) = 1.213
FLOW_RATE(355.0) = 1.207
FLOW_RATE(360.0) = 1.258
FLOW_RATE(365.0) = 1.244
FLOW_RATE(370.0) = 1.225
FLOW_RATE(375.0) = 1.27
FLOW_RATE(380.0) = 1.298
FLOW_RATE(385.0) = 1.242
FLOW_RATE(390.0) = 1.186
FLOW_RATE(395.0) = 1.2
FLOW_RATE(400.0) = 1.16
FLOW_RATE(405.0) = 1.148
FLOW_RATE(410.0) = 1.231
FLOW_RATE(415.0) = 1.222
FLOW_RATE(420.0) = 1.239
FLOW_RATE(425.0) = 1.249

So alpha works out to 1.207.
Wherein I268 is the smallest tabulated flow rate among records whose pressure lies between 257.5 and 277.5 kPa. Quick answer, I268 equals 1.214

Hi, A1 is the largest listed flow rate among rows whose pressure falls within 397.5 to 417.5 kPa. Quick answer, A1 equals 1.231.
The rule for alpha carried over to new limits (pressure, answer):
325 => 1.411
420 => 1.239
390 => 1.186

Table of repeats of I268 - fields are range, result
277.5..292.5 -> 1.263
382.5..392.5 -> 1.186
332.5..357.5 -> 1.207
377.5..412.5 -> 1.148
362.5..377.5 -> 1.225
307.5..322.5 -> 1.412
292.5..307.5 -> 1.376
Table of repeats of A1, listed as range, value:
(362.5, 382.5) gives 1.298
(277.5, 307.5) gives 1.386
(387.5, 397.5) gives 1.2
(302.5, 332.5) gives 1.438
